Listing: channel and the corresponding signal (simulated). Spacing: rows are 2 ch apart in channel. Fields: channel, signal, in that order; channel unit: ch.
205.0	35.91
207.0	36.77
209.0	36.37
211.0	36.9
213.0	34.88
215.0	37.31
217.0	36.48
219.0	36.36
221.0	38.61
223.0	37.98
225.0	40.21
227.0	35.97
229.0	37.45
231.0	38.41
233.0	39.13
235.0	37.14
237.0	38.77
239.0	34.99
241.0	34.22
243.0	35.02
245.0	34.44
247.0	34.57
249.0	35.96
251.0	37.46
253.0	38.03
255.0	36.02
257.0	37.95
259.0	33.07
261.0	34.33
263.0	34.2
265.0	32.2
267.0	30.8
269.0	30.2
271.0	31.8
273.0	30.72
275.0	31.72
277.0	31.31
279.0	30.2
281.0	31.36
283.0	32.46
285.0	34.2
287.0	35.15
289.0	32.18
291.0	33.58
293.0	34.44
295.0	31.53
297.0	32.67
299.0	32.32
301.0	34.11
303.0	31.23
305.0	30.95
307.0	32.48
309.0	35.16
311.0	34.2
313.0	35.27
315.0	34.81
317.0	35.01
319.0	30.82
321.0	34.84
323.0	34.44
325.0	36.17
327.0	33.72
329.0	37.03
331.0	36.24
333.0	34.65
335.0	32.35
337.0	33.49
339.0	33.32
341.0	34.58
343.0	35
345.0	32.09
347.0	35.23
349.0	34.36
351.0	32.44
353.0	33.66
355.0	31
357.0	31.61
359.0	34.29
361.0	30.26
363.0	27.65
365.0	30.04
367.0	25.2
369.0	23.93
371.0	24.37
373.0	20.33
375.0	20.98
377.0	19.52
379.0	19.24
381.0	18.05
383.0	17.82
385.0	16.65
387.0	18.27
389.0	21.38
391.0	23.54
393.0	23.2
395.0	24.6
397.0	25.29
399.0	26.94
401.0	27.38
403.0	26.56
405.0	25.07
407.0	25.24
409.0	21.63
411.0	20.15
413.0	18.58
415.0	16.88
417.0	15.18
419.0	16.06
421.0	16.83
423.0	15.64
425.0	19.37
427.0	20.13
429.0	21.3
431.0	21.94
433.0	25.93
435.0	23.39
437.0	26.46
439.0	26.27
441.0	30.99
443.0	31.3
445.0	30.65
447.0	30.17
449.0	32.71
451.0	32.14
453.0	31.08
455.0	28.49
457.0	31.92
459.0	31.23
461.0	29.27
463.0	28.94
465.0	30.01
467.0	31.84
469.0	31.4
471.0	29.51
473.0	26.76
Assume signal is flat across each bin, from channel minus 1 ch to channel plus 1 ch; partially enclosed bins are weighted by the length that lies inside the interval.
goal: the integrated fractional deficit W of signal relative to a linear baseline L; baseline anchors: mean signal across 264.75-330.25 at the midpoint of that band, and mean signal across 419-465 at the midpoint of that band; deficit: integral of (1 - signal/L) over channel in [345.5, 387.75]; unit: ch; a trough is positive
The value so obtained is 5.6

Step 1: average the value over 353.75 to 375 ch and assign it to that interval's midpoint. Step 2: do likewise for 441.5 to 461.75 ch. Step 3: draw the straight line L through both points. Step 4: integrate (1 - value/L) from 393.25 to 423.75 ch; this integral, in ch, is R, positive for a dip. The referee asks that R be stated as 8.0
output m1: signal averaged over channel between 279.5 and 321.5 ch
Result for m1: 33.2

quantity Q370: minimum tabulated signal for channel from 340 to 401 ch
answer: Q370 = 16.65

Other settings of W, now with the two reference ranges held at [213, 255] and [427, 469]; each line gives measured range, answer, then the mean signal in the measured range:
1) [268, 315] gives 2.7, 32.6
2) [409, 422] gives 5.3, 17.6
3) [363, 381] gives 4.9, 22.9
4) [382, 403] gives 5.5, 22.7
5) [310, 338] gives -0.9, 34.5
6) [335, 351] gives -0.6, 33.8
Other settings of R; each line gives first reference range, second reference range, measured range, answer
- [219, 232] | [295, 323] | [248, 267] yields 0.5 ch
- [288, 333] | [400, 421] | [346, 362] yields -2.6 ch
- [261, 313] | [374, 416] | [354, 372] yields -2.7 ch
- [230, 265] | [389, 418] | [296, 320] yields -1.9 ch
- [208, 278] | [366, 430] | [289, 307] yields -1.3 ch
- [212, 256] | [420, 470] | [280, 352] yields -1.5 ch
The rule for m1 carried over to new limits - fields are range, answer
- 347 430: 23.6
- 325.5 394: 28.2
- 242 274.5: 34.1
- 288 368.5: 33.1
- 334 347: 33.6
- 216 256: 36.9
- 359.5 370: 27.7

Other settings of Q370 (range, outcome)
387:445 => 15.18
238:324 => 30.2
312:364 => 27.65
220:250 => 34.22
